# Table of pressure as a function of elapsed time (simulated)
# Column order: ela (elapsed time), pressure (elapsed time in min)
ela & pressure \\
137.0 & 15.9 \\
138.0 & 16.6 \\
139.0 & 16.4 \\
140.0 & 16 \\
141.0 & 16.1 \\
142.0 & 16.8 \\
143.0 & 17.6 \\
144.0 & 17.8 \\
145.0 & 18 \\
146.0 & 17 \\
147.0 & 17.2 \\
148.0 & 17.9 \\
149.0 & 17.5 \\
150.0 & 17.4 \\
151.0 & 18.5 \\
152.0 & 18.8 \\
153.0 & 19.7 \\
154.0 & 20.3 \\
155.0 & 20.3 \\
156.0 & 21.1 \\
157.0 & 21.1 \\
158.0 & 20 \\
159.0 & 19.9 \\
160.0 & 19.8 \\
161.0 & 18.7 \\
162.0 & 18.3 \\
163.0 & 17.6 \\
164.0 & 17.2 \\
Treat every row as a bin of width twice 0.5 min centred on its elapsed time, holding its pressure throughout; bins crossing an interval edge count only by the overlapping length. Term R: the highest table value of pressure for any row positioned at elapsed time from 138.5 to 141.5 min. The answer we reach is 16.4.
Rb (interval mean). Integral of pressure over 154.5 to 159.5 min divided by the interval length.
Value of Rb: 20.5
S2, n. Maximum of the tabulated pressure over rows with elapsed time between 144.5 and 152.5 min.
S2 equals 18.8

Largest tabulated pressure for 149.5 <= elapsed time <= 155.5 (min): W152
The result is 20.3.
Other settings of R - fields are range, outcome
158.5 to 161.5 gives 19.9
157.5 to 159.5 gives 20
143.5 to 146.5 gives 18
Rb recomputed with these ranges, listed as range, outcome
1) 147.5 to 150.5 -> 17.6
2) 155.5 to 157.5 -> 21.1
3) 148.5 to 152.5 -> 18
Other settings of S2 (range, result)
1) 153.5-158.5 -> 21.1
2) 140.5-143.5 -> 17.6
